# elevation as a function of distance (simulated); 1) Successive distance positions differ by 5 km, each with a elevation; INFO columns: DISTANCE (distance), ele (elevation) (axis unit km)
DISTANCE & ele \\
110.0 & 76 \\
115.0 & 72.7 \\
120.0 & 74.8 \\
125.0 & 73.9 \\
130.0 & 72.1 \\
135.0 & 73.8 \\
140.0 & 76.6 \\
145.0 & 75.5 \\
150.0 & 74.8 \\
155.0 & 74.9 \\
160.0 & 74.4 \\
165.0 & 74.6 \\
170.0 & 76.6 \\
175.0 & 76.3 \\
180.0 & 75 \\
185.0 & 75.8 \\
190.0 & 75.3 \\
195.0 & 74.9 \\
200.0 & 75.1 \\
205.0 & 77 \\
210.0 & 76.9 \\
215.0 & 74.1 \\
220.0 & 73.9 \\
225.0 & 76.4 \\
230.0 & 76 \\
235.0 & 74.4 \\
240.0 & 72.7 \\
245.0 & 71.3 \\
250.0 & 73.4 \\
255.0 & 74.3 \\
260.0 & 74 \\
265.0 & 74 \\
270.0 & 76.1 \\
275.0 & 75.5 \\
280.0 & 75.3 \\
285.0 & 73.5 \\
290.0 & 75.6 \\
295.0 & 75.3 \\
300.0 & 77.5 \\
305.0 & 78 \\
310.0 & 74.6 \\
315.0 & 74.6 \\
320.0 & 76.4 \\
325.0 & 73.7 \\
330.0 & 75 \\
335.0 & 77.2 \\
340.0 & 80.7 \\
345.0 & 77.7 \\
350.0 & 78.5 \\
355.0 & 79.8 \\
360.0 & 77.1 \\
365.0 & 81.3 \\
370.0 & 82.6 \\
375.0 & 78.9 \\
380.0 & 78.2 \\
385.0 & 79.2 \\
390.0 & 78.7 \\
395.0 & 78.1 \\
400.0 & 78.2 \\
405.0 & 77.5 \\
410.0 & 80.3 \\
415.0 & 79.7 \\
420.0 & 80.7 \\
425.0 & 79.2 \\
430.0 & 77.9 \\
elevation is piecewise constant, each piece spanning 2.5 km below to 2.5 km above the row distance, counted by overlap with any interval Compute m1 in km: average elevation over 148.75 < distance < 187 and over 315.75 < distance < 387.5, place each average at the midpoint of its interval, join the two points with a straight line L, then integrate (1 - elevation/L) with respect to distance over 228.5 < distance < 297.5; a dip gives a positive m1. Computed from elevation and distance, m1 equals 2.20 km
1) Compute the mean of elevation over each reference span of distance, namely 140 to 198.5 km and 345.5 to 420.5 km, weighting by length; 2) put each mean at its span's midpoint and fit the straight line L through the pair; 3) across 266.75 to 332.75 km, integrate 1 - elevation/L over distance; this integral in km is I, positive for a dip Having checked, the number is 1.9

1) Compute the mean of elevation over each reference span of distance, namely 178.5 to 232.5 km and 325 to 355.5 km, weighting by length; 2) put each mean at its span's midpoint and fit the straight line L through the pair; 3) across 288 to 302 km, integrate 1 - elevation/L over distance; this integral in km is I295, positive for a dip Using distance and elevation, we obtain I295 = 0.15 km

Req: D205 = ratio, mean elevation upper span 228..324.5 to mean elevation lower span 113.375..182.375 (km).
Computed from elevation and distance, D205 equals 1.0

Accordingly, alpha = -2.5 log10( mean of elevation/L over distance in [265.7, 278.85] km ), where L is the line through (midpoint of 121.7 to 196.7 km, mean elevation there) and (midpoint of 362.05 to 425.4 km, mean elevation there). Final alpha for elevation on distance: 0.02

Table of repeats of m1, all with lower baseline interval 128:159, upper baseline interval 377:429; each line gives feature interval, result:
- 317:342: 0.4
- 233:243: 0.4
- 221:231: 0.0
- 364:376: -0.4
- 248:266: 0.6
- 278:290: 0.4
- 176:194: 0.0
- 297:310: 0.0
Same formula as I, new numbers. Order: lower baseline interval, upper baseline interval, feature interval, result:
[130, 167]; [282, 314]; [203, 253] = 0.44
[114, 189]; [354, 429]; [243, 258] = 0.70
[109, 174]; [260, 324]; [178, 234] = -0.35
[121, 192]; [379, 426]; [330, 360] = -0.10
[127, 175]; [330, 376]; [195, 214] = 0.01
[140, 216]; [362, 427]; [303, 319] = 0.45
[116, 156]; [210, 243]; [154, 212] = -0.76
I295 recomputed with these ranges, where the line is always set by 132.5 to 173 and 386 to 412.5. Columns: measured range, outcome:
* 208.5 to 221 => 0.2 km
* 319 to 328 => 0.3 km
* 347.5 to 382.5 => -0.6 km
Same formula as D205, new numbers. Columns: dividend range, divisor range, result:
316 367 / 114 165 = 1.04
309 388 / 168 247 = 1.04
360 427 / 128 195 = 1.06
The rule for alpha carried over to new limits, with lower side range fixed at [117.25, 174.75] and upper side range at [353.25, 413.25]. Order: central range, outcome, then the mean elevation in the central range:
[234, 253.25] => 0.054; 72.9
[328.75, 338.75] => 0.020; 76.8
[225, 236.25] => 0.011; 75.6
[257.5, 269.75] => 0.037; 74.4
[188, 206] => 0.004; 75.5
